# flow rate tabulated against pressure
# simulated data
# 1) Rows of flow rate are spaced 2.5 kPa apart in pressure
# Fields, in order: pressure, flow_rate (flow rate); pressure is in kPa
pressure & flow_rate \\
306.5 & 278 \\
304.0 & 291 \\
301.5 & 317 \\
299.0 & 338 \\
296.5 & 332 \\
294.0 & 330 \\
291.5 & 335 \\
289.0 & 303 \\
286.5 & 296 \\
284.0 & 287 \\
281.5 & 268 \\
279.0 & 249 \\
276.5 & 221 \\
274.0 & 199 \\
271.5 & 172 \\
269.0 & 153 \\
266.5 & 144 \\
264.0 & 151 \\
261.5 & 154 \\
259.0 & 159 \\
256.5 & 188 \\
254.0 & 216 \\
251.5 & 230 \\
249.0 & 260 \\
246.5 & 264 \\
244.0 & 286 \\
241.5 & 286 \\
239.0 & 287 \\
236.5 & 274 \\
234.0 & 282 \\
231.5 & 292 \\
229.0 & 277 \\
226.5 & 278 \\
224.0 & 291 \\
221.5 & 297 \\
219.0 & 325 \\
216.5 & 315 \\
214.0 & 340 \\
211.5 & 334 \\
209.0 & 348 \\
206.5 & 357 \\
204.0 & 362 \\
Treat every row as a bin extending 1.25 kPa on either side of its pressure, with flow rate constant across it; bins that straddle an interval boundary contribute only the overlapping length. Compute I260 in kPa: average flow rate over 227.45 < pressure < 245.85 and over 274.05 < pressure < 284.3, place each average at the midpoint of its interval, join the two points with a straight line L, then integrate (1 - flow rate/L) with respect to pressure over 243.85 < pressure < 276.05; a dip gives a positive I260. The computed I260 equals 8.3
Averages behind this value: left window 283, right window 247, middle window 196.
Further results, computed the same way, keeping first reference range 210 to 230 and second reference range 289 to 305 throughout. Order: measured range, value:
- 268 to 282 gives 4.9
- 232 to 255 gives 3.4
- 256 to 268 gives 6.0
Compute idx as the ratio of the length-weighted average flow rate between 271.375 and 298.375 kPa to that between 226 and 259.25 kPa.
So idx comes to 1.08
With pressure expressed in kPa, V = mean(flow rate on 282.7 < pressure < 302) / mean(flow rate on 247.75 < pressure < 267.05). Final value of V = 1.67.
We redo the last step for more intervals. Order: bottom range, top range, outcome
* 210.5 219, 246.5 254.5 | 0.73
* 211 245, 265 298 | 0.85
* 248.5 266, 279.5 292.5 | 1.56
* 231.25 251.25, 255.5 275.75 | 0.60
